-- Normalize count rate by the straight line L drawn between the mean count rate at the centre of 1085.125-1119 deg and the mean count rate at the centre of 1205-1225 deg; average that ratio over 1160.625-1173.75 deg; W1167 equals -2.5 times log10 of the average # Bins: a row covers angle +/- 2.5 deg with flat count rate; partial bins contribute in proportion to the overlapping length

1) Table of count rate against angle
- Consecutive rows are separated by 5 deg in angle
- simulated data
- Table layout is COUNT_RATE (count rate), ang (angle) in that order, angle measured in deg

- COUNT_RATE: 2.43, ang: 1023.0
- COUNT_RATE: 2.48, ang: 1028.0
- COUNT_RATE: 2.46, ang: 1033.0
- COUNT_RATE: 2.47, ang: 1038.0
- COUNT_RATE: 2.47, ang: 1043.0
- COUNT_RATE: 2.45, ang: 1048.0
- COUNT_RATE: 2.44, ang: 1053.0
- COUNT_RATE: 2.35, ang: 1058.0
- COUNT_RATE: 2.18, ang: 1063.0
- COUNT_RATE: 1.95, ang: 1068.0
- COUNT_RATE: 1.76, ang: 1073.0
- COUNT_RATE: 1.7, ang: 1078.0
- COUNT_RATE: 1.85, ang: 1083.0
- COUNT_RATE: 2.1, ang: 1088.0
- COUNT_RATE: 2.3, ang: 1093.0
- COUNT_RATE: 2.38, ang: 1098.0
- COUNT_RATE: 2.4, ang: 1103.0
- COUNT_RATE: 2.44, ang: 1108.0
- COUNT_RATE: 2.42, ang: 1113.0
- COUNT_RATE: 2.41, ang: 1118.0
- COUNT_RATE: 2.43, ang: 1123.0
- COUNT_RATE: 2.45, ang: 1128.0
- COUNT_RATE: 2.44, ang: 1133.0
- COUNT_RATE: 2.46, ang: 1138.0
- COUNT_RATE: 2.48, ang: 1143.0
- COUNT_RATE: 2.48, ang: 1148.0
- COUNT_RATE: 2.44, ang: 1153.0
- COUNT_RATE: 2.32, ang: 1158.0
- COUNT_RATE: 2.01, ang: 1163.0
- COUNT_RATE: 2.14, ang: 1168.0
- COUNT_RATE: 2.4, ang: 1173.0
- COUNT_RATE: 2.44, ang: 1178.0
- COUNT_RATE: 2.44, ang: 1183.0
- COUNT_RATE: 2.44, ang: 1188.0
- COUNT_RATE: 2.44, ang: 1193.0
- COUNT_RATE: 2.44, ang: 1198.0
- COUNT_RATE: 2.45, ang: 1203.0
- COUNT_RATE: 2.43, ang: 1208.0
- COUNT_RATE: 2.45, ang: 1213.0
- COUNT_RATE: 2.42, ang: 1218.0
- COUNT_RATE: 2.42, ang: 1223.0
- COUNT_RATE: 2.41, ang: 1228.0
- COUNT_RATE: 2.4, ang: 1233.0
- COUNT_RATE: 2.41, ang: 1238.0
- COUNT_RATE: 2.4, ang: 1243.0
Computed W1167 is 0.11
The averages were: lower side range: 2.34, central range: 2.16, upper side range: 2.43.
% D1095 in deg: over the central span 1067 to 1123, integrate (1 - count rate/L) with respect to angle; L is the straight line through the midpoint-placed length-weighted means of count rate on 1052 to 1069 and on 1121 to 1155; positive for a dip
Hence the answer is 3.9 deg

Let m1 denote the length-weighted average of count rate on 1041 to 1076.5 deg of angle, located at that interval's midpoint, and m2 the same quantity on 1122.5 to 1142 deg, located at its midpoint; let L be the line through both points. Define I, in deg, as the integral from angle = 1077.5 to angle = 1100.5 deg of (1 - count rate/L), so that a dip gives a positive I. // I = 2.12 deg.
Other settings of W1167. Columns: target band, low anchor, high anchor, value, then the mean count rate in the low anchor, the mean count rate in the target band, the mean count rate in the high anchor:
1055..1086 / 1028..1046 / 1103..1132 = 0.235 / 2.47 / 1.97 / 2.43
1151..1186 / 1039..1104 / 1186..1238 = 0.018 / 2.18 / 2.31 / 2.43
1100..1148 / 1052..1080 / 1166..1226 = -0.106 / 2.05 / 2.44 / 2.41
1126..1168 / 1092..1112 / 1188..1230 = 0.017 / 2.39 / 2.37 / 2.43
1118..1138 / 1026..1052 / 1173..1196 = 0.004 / 2.46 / 2.44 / 2.44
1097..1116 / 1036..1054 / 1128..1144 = 0.020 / 2.46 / 2.41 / 2.46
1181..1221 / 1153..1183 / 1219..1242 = -0.038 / 2.29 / 2.44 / 2.41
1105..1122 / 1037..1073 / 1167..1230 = -0.039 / 2.28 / 2.42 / 2.42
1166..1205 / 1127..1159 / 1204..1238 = 0.014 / 2.44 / 2.4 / 2.42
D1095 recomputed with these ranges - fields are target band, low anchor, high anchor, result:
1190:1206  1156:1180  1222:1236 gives -0.76 deg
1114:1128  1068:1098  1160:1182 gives -2.16 deg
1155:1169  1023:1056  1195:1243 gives 1.53 deg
